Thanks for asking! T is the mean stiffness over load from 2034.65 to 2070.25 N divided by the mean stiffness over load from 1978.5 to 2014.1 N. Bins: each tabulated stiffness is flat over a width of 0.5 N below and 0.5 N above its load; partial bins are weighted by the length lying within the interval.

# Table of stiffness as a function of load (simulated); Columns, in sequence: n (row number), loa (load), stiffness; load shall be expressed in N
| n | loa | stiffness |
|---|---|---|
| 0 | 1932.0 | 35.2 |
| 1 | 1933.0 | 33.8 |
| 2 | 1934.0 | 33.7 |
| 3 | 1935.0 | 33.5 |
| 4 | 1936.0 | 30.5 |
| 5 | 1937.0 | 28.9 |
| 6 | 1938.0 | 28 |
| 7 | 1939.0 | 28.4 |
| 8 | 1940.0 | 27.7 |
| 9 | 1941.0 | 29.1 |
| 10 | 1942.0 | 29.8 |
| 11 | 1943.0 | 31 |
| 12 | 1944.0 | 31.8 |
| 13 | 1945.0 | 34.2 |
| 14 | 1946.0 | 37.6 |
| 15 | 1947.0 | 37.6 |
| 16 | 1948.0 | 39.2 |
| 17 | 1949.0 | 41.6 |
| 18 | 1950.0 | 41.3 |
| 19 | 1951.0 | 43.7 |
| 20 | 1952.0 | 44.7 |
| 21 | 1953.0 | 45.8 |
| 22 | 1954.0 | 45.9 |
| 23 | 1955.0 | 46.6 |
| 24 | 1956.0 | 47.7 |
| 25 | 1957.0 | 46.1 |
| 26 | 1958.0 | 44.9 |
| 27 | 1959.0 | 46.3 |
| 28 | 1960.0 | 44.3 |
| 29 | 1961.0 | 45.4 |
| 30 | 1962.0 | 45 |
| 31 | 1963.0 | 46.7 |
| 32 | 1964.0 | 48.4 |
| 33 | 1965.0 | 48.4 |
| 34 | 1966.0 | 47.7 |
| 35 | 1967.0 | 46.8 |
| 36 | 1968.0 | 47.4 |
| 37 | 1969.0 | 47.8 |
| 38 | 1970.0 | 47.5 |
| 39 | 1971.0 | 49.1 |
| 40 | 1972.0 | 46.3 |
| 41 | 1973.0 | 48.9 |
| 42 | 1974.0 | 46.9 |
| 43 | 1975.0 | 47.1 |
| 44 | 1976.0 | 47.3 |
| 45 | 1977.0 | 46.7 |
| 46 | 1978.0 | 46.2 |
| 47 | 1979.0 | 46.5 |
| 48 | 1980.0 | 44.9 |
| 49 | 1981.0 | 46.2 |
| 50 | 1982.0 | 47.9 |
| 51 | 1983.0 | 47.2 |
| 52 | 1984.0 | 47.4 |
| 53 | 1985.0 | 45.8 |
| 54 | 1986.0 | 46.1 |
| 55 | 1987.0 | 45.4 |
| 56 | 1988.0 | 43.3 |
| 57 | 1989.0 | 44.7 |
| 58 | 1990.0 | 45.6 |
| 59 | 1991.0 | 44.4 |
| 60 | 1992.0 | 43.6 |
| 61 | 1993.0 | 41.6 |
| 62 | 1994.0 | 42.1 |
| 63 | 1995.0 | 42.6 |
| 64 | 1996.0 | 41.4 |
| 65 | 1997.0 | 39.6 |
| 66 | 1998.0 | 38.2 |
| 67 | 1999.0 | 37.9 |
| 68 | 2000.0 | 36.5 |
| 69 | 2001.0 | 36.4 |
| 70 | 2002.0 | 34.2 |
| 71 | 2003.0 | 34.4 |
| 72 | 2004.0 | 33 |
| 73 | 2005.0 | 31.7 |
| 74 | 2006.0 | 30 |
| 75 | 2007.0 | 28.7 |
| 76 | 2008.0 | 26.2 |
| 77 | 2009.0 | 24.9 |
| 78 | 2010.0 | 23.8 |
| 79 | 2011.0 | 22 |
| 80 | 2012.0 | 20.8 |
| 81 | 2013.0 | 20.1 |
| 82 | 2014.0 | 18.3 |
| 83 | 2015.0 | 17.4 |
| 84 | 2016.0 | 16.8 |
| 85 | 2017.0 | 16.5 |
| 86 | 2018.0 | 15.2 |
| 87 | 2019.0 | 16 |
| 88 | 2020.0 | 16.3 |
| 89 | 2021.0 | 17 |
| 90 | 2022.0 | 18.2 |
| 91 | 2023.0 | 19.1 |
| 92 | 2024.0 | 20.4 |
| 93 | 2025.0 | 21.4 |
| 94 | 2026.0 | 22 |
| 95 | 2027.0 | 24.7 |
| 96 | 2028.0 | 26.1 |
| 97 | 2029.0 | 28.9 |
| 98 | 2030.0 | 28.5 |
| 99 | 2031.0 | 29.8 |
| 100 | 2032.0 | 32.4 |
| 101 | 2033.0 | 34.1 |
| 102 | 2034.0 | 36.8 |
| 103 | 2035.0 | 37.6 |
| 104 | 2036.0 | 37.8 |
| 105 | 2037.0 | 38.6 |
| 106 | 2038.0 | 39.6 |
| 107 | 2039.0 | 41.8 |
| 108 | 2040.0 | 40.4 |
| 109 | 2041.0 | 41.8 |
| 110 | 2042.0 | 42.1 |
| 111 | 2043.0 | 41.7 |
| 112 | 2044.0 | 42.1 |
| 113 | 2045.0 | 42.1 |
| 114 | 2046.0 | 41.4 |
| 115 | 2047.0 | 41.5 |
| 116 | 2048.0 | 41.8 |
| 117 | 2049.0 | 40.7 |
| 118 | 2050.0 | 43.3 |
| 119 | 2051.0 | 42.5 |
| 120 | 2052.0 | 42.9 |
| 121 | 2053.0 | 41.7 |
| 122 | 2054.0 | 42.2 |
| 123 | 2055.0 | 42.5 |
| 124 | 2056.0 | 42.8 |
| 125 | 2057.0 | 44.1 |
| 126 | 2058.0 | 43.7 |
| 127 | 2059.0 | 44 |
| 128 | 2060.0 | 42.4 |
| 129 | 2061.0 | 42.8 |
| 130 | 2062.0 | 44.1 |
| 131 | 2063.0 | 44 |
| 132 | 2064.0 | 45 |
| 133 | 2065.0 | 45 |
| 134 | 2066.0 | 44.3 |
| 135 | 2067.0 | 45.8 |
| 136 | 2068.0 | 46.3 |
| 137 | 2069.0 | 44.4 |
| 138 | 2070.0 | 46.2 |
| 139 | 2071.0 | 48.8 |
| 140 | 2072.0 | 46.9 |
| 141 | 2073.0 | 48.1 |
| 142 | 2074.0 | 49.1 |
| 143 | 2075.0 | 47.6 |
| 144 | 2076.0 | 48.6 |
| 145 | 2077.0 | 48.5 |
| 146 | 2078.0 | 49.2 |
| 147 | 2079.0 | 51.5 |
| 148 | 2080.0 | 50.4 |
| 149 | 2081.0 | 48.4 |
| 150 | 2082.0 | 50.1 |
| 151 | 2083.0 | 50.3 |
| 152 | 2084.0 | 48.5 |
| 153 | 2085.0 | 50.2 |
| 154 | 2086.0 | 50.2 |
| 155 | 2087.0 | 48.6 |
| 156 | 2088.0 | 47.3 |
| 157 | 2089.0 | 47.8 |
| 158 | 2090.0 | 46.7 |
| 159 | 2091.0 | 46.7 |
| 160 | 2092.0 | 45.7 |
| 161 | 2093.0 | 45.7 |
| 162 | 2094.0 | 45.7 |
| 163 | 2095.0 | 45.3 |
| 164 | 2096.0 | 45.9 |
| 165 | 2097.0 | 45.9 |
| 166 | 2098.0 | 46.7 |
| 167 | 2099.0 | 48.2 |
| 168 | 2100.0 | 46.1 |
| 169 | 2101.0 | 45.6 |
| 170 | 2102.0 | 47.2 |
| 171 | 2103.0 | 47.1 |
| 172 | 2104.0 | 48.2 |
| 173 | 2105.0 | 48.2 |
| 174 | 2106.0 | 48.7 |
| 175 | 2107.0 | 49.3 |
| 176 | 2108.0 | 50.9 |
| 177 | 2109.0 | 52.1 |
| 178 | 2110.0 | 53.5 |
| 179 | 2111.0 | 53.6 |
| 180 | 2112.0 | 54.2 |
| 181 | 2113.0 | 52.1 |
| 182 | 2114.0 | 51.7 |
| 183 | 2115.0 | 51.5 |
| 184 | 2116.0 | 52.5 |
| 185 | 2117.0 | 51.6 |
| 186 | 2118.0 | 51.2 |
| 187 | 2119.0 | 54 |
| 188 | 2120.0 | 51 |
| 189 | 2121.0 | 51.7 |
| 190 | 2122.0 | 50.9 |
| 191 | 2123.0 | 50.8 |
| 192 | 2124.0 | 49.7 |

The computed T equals 1.13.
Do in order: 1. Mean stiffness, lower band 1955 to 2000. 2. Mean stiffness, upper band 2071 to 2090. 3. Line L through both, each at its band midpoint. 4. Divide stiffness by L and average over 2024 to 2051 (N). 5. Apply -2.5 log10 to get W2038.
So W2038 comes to 0.30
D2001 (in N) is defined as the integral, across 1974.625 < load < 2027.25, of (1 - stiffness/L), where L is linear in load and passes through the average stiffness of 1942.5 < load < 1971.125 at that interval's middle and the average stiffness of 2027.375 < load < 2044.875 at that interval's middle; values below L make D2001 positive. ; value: 8.8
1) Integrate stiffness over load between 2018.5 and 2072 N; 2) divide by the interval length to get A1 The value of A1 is 37.3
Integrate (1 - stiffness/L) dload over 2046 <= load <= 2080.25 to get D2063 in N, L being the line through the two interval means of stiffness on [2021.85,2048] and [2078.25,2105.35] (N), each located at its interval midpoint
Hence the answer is -3.6 N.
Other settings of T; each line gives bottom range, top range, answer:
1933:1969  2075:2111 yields 1.21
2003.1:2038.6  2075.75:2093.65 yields 1.90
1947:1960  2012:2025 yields 0.40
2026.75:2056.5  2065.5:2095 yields 1.24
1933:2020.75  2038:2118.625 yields 1.23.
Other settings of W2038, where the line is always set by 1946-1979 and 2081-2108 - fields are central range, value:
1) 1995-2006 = 0.26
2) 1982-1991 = 0.01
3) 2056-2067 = 0.08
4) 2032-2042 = 0.21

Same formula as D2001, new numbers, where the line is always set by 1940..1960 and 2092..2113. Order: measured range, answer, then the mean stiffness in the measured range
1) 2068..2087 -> -0.6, 48.7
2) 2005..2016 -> 5.1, 23.3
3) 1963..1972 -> -1.5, 47.7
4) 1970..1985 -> -2.0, 47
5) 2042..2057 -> 1.1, 42.2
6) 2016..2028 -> 6.8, 19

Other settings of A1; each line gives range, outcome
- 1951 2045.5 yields 37.4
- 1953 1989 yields 46.6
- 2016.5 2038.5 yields 26.2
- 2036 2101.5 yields 45.2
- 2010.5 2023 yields 17.9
